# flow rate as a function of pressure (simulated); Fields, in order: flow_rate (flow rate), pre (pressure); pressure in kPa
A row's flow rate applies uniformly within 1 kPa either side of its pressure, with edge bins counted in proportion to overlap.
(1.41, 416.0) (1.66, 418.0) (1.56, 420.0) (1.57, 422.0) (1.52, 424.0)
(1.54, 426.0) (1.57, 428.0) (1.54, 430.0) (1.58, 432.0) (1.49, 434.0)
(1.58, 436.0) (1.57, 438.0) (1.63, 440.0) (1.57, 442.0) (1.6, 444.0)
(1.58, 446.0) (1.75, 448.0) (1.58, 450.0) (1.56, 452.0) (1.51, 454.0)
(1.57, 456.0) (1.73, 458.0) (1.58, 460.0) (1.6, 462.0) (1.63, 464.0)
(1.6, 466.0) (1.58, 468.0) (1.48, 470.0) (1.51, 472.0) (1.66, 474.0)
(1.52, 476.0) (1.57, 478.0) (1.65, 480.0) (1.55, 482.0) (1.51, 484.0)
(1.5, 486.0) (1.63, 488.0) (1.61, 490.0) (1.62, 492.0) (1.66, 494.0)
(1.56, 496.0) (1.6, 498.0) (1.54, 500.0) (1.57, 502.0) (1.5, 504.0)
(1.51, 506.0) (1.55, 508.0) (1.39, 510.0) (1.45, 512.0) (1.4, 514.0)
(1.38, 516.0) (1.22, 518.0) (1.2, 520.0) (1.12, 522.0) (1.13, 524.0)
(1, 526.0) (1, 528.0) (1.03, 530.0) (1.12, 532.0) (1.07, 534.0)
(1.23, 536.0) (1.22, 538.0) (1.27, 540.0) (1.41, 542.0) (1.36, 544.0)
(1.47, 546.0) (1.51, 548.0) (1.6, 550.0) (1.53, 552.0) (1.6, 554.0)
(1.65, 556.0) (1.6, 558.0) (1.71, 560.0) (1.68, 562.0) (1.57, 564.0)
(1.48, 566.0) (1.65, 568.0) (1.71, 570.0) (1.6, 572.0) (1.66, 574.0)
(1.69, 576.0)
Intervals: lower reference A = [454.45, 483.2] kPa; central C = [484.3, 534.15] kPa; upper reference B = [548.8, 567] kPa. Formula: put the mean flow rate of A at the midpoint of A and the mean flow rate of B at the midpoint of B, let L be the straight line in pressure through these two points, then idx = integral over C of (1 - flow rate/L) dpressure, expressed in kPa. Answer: 6.6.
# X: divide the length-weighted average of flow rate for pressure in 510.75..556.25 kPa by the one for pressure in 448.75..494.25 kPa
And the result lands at 0.82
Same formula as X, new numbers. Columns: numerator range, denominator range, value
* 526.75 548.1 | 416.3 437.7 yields 0.79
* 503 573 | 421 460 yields 0.88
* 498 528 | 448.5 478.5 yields 0.85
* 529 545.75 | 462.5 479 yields 0.78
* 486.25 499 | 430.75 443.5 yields 1.02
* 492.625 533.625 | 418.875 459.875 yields 0.85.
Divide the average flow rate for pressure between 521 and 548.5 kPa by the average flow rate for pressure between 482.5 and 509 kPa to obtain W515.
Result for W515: 0.8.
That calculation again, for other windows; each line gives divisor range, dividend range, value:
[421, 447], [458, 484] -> 1.01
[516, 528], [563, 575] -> 1.41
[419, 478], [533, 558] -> 0.90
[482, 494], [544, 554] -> 0.96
